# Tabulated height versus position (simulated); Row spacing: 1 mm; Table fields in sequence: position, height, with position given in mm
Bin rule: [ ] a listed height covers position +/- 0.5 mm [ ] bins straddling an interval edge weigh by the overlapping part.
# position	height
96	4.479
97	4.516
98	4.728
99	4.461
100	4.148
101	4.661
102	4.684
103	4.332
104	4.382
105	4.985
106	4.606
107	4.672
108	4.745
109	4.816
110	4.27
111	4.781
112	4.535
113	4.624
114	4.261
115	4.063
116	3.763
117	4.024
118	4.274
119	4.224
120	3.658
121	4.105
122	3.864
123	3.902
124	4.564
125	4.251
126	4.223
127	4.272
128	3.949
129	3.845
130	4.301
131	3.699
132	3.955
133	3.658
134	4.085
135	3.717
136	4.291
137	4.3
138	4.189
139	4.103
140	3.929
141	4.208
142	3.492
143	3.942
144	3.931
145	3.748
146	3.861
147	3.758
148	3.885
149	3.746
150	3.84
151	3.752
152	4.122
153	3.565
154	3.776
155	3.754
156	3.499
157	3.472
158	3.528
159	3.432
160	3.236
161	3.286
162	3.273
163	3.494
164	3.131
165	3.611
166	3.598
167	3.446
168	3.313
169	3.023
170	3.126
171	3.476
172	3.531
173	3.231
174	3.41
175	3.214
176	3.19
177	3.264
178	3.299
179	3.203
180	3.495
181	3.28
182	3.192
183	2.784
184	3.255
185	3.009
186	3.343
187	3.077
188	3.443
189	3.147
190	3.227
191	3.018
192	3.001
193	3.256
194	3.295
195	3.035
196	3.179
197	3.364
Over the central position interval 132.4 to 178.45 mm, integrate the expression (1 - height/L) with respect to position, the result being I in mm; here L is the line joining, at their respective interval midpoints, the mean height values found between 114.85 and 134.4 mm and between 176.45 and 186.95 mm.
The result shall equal -0.4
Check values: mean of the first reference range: 4.03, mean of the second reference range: 3.21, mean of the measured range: 3.63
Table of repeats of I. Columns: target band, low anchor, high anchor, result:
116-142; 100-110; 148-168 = 0.5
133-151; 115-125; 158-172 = -1.1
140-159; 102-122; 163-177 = -0.3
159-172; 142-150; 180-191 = 0.6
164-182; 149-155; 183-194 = 0.6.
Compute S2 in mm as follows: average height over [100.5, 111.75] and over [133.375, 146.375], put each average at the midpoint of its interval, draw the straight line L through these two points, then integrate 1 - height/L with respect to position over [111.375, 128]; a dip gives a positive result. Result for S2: 0.8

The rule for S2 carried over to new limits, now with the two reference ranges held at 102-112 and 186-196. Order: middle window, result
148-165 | 0.9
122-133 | 0.5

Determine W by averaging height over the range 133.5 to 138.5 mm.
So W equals 4.12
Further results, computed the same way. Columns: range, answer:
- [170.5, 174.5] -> 3.41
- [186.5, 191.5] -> 3.18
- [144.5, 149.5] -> 3.8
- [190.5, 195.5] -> 3.12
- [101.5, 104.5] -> 4.47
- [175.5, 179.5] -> 3.24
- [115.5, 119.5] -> 4.07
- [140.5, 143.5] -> 3.88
